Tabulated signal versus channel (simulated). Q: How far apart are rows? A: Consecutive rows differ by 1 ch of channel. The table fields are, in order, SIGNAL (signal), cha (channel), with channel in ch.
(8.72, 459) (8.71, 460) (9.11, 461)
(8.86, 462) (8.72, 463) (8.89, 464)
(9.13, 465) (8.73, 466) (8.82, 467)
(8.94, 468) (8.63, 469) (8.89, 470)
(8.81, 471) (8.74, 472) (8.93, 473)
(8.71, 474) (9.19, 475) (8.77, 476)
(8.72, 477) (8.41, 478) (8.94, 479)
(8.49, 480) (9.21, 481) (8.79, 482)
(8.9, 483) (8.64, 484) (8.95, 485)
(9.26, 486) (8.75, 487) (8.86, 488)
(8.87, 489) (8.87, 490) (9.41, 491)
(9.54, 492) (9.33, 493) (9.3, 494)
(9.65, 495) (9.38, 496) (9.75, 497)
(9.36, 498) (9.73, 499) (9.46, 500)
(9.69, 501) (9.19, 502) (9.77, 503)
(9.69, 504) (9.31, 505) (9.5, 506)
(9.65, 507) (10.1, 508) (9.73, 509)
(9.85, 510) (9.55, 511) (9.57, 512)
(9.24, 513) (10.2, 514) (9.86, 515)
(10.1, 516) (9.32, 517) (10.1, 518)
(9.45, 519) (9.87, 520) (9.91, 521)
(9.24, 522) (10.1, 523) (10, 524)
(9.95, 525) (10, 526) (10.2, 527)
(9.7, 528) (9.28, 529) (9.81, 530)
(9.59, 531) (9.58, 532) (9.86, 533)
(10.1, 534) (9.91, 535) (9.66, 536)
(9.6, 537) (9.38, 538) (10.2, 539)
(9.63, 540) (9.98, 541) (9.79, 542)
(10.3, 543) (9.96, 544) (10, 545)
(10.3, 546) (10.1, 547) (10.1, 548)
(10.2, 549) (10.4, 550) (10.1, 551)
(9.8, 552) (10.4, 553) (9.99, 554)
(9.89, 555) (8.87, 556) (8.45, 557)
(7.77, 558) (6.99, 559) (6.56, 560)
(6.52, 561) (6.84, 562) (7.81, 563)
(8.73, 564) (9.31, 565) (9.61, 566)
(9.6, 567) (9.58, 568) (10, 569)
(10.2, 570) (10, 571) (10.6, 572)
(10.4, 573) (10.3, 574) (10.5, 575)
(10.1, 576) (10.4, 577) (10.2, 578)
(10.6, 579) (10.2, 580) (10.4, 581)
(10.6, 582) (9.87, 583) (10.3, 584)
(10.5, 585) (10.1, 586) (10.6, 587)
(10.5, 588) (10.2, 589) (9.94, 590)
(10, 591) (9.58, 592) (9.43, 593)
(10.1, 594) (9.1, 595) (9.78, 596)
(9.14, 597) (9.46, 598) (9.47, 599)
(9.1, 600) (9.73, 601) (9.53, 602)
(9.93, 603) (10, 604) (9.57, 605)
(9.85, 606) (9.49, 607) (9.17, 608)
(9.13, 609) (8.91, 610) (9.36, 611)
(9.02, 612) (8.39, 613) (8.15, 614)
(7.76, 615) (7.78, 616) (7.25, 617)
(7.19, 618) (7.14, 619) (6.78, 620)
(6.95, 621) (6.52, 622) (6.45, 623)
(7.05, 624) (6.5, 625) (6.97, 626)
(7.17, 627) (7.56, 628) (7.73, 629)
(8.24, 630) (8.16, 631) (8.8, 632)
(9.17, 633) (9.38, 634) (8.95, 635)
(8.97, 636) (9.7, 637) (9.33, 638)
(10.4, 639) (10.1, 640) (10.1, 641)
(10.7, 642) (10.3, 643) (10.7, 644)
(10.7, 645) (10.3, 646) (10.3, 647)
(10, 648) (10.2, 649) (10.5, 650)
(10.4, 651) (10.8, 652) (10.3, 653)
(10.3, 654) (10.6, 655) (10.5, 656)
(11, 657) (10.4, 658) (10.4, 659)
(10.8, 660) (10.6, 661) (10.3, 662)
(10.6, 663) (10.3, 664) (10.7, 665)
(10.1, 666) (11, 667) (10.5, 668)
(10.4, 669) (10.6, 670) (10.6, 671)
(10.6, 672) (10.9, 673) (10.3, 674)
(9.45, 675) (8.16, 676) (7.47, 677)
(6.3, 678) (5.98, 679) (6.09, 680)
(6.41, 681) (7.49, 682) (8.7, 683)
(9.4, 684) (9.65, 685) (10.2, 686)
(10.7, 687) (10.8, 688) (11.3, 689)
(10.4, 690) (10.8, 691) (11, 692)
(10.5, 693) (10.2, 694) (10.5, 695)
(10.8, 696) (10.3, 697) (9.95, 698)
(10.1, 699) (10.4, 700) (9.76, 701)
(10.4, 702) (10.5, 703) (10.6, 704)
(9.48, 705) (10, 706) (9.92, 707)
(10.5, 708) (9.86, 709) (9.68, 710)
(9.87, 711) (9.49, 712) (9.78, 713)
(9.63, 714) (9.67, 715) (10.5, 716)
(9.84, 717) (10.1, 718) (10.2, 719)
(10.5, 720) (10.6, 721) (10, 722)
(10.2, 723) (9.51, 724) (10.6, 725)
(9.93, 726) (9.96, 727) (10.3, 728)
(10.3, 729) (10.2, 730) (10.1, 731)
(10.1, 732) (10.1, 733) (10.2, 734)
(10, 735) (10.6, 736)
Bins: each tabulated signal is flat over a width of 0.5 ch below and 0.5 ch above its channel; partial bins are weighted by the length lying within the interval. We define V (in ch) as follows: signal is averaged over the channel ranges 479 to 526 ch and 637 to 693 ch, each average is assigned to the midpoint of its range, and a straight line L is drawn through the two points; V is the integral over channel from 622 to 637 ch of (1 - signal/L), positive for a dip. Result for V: 2.9 ch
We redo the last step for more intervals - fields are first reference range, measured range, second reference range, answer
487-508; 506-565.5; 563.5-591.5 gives 1.39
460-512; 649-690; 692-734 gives 0.57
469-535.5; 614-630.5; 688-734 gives 4.42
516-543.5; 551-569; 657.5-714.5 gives 2.02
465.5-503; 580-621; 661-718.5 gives 0.84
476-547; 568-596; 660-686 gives -2.06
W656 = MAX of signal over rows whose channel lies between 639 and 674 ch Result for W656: 11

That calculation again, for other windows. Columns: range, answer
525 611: 10.6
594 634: 10.1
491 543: 10.3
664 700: 11.3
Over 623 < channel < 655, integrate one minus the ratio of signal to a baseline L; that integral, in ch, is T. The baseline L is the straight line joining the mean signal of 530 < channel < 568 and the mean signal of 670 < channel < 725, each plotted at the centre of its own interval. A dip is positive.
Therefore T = 0.9 ch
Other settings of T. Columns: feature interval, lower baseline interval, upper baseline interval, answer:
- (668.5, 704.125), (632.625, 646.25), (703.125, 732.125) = 1.25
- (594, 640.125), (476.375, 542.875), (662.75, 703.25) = 5.19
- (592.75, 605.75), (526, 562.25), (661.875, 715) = 0.03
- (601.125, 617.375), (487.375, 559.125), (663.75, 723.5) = 1.26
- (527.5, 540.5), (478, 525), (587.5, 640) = -0.67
